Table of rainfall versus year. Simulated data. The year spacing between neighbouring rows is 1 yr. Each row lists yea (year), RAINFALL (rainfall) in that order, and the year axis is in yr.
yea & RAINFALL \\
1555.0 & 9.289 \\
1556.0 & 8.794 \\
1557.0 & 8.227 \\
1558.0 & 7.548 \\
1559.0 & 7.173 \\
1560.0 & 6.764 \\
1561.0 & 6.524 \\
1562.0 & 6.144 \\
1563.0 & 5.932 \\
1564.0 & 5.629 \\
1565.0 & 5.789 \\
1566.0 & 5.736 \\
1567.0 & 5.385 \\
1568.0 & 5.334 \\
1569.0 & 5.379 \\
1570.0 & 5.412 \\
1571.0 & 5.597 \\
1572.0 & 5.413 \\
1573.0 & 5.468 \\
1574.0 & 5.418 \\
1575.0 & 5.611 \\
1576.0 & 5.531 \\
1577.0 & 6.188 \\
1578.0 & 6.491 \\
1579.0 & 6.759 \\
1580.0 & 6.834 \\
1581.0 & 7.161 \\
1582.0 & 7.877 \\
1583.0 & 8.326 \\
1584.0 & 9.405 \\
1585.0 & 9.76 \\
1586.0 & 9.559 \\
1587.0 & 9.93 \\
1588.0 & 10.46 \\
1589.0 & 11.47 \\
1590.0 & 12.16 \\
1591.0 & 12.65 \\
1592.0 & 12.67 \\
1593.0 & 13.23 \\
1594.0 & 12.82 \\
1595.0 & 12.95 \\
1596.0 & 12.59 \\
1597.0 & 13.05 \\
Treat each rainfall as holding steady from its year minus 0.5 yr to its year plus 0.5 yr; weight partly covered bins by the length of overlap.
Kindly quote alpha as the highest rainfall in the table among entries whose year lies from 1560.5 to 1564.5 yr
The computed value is 6.524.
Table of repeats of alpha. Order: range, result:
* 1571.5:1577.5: 6.188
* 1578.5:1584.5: 9.405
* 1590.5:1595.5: 13.23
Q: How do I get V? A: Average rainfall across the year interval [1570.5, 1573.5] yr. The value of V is 5.49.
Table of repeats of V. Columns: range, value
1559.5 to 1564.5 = 6.2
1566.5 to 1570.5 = 5.38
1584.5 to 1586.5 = 9.66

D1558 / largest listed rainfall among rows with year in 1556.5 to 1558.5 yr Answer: 8.227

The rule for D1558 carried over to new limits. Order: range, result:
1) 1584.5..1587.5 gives 9.93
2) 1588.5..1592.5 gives 12.67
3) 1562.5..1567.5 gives 5.932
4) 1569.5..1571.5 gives 5.597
